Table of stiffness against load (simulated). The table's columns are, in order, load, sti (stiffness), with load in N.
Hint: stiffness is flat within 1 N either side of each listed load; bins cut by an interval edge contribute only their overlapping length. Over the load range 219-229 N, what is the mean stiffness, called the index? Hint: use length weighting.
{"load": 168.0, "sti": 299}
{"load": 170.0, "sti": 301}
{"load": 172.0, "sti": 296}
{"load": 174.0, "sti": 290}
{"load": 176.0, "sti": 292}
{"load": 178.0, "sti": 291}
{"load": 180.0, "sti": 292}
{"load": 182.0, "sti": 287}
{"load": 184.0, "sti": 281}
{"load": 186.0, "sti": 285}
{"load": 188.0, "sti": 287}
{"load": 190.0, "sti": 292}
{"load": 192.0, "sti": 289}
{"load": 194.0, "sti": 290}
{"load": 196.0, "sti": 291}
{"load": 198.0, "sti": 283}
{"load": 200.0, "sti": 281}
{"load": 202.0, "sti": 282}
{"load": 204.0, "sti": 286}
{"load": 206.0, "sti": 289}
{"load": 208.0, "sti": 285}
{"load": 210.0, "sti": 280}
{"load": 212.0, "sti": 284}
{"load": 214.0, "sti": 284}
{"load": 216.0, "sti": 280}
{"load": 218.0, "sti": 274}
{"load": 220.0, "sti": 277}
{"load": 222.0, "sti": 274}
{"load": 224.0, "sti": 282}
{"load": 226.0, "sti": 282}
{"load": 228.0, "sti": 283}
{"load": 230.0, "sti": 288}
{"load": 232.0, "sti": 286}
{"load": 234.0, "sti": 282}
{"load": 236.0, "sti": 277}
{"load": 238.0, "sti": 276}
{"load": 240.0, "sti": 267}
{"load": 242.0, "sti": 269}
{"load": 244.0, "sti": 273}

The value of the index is 280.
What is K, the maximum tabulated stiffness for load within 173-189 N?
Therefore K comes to 292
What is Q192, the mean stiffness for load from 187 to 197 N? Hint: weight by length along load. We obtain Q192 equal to 290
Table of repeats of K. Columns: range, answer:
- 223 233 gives 288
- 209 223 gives 284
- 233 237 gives 282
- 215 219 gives 280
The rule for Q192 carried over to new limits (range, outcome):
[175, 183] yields 290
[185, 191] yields 288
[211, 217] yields 283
